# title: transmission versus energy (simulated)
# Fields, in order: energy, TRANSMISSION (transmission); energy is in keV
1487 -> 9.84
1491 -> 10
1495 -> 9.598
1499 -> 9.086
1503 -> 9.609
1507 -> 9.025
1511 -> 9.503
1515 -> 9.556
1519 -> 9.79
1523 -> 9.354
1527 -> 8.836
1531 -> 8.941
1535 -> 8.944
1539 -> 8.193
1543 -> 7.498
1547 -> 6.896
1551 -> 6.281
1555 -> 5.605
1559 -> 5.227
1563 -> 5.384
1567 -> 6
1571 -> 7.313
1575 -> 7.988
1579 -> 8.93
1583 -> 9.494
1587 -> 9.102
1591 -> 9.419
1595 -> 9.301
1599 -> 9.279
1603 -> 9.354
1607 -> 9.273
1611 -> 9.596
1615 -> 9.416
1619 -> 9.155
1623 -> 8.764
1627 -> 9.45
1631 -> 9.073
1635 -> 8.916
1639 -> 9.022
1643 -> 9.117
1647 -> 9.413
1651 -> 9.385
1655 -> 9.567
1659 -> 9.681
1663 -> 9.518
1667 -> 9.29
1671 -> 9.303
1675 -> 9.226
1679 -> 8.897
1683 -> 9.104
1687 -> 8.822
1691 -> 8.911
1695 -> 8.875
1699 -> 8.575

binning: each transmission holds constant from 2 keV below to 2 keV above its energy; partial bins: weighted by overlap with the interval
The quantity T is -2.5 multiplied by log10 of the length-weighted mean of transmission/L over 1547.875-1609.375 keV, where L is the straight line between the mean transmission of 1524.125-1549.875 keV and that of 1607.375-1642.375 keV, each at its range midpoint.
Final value 0.11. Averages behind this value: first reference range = 8.19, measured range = 7.86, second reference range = 9.18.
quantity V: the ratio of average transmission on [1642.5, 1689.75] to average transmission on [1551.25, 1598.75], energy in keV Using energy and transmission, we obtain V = 1.2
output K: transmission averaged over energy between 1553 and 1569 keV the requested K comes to 5.55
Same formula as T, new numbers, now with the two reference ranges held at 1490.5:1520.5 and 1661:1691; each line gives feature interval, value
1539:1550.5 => 0.283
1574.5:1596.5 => 0.027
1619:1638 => 0.022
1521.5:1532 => 0.048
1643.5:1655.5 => -0.023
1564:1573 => 0.394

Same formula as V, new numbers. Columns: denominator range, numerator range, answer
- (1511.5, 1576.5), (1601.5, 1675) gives 1.21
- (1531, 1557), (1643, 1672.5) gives 1.28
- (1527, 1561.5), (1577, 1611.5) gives 1.28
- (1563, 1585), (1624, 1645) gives 1.18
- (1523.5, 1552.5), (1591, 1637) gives 1.15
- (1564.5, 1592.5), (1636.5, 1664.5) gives 1.14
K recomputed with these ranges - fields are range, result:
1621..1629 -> 9.11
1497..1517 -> 9.36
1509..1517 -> 9.53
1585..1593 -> 9.26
